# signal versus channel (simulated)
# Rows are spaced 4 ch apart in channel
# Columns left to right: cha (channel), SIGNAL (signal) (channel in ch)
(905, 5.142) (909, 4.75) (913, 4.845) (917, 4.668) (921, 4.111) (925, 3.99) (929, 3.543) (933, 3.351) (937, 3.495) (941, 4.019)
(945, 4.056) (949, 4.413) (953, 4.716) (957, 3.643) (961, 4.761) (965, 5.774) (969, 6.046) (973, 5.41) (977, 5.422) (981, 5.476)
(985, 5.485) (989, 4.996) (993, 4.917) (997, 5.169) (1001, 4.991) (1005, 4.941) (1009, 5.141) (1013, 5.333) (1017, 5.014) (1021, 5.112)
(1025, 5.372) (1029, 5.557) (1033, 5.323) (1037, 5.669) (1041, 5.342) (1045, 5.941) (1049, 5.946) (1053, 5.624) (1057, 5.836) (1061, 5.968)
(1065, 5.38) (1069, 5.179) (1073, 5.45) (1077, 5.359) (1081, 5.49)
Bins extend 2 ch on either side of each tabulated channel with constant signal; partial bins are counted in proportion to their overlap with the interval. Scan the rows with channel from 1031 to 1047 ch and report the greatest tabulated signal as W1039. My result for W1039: 5.941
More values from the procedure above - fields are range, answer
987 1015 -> 5.333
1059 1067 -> 5.968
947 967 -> 5.774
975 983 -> 5.476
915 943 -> 4.668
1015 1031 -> 5.557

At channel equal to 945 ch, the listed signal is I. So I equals 4.056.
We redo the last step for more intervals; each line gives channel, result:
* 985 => 5.485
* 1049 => 5.946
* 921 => 4.111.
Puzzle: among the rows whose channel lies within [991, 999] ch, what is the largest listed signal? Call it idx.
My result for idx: 5.169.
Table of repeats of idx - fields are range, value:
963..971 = 6.046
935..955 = 4.716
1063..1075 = 5.45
